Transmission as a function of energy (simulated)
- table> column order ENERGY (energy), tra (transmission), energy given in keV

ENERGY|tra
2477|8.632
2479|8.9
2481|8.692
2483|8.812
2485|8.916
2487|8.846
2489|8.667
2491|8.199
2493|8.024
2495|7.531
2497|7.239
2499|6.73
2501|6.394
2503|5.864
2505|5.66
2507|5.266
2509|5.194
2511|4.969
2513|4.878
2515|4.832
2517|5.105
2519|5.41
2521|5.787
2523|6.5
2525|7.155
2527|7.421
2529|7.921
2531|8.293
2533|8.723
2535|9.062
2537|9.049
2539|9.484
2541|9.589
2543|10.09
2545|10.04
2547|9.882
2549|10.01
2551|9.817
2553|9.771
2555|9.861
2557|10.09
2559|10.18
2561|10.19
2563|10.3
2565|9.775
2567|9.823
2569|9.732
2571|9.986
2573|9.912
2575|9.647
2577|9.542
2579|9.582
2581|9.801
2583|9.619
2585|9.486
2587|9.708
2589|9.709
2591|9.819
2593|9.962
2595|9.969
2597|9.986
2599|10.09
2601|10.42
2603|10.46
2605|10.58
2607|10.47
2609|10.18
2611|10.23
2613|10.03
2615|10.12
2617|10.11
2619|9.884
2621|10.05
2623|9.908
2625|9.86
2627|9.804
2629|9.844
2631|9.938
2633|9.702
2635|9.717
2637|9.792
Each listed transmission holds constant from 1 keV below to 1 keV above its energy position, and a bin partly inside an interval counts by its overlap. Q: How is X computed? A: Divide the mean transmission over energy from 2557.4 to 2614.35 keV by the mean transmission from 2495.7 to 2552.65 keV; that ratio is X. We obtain 1.3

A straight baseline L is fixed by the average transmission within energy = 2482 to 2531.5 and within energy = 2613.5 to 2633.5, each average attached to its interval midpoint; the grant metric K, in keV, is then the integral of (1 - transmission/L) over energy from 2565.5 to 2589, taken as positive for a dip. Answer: -2.8 keV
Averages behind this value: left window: 6.77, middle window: 9.71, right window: 9.93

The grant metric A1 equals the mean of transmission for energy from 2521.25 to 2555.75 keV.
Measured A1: 8.9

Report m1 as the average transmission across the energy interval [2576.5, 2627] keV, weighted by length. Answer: 9.98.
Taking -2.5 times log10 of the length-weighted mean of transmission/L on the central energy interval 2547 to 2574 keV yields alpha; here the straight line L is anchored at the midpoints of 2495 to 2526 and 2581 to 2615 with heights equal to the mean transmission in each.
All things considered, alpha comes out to -0.21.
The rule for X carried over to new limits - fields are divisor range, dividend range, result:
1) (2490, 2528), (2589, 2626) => 1.63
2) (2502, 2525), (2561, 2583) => 1.79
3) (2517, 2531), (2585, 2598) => 1.47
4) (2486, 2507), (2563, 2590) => 1.35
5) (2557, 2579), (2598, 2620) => 1.03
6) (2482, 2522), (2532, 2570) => 1.48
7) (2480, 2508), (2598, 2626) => 1.36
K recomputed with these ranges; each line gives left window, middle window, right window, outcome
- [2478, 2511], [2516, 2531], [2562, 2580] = 3.10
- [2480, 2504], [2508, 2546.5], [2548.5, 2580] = 6.60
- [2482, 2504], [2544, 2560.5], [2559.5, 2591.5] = -1.33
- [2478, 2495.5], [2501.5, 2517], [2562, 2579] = 6.31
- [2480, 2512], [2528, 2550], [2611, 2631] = -3.06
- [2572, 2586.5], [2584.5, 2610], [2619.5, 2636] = -0.90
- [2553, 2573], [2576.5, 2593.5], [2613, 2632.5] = 0.47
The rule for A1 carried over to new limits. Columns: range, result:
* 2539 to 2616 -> 9.95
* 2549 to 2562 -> 9.99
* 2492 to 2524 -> 5.96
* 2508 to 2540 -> 6.86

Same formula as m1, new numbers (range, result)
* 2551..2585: 9.85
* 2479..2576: 8.2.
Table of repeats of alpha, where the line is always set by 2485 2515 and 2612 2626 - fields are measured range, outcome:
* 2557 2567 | -0.197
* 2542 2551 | -0.243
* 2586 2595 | -0.070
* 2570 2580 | -0.113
